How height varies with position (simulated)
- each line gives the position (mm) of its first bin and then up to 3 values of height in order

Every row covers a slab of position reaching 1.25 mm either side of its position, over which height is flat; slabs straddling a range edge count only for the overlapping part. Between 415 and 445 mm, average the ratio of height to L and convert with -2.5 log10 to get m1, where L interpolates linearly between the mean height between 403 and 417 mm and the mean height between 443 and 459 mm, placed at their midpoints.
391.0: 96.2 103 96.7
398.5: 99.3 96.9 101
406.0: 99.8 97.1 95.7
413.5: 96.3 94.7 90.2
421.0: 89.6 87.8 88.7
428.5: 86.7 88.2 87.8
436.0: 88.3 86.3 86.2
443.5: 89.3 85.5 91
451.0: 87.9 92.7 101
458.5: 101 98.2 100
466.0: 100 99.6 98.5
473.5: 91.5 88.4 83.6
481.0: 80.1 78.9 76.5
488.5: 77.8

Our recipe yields 0.07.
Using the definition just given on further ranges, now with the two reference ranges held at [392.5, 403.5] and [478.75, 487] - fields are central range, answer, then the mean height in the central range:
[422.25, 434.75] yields 0.05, 87.8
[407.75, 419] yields 0.01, 95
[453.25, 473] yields -0.18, 98.9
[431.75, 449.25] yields 0.02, 87.7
